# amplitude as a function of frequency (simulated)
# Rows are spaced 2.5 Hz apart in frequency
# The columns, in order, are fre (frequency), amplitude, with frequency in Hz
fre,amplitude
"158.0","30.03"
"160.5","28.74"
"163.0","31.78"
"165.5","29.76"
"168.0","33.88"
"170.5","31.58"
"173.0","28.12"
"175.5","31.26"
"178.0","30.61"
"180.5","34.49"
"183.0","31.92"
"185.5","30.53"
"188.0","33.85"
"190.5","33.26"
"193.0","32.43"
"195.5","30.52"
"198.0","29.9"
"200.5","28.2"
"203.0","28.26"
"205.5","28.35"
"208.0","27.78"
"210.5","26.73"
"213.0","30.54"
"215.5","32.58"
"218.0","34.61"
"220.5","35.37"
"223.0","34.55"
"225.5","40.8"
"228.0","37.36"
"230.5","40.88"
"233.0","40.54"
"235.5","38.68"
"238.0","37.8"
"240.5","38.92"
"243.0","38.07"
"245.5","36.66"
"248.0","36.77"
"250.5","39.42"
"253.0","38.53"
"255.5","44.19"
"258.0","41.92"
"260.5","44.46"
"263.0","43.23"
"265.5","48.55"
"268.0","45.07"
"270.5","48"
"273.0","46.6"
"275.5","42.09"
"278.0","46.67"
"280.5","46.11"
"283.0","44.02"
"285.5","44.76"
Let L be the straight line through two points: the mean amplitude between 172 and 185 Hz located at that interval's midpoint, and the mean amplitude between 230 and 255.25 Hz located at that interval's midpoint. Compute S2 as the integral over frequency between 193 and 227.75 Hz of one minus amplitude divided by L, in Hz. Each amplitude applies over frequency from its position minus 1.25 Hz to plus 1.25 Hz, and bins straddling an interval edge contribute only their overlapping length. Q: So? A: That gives 3.4 Hz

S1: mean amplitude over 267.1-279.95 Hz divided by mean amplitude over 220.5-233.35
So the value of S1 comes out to 1.19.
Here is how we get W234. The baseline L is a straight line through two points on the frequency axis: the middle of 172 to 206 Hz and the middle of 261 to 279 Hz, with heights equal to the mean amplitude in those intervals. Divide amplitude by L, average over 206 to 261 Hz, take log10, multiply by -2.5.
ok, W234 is 0.06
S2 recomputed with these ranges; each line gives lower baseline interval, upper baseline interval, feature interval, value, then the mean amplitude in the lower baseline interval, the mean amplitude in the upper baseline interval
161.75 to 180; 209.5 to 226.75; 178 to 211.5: 1.9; 31.1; 33.7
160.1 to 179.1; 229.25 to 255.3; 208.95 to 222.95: 1.5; 30.8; 38.9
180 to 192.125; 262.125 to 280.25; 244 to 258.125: 1.1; 32.7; 45.8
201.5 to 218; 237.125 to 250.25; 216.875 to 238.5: -2.6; 29.4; 37.8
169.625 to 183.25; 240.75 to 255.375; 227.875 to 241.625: -0.8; 31.3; 38.4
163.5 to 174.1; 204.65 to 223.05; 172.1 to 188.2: -0.2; 30.9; 31.2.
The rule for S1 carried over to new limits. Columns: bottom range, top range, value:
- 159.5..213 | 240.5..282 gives 1.40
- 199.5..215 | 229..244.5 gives 1.37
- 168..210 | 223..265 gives 1.30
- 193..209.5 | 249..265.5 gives 1.46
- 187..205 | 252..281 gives 1.45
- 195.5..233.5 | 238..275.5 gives 1.28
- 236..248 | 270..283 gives 1.21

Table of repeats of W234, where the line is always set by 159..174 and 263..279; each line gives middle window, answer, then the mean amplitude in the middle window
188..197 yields 0.07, 32.3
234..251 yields 0.10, 38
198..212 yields 0.28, 28.1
